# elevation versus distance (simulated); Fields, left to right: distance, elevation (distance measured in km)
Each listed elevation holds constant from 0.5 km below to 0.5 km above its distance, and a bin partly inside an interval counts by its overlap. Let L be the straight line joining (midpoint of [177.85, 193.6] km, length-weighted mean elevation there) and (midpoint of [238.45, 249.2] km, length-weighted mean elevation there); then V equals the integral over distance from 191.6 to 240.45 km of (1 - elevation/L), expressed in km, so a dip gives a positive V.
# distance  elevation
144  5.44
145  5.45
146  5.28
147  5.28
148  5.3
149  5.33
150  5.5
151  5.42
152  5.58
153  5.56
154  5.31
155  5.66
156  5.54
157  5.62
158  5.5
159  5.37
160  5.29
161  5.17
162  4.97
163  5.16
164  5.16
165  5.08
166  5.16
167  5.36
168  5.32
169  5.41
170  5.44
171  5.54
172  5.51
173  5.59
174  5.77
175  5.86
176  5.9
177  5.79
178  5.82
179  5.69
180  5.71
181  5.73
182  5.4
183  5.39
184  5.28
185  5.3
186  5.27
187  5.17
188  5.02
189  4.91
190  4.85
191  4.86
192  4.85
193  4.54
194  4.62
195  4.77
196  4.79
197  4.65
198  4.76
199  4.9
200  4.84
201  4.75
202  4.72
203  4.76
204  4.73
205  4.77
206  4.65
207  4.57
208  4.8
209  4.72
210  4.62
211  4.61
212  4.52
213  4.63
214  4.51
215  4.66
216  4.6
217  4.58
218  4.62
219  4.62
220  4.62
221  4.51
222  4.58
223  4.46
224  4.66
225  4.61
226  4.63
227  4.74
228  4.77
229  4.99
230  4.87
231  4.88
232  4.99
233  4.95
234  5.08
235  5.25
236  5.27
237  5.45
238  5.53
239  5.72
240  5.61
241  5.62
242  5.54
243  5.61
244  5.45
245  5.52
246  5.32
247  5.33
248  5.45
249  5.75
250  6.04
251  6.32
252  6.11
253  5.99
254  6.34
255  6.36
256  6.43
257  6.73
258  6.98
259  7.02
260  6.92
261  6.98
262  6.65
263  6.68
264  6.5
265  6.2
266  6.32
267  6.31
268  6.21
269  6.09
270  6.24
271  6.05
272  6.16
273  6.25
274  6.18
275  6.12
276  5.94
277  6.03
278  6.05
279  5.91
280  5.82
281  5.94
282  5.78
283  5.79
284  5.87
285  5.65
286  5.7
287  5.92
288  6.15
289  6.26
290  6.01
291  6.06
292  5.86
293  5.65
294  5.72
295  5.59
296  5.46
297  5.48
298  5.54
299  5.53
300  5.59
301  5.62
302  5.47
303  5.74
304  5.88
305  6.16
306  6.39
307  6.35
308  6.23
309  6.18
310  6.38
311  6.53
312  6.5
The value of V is 5.3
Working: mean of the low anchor 5.22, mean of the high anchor 5.53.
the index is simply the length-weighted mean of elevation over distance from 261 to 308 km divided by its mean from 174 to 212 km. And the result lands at 1.19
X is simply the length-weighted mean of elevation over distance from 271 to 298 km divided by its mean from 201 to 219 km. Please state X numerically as 1.27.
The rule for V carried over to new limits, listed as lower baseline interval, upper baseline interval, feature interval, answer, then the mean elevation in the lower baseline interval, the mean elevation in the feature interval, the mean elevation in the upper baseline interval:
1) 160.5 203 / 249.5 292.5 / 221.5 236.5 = 2.32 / 5.2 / 4.85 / 6.21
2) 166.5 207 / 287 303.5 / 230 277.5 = -3.71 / 5.17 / 5.96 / 5.74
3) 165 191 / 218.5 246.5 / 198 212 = 1.41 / 5.43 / 4.72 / 5.07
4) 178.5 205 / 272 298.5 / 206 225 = 2.26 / 5.01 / 4.61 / 5.88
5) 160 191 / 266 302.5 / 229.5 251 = 1.04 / 5.38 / 5.41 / 5.89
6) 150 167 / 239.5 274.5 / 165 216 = 4.82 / 5.35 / 5.07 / 6.15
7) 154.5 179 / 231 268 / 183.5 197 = 1.61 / 5.46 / 4.93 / 5.94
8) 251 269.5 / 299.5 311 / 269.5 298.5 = 1.58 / 6.49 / 5.9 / 6.02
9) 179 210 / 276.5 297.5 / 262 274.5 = -1.37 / 4.94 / 6.28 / 5.84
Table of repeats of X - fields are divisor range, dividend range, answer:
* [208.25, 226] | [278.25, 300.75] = 1.26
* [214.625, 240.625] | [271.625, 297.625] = 1.20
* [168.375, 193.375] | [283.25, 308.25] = 1.08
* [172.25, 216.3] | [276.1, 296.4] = 1.17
